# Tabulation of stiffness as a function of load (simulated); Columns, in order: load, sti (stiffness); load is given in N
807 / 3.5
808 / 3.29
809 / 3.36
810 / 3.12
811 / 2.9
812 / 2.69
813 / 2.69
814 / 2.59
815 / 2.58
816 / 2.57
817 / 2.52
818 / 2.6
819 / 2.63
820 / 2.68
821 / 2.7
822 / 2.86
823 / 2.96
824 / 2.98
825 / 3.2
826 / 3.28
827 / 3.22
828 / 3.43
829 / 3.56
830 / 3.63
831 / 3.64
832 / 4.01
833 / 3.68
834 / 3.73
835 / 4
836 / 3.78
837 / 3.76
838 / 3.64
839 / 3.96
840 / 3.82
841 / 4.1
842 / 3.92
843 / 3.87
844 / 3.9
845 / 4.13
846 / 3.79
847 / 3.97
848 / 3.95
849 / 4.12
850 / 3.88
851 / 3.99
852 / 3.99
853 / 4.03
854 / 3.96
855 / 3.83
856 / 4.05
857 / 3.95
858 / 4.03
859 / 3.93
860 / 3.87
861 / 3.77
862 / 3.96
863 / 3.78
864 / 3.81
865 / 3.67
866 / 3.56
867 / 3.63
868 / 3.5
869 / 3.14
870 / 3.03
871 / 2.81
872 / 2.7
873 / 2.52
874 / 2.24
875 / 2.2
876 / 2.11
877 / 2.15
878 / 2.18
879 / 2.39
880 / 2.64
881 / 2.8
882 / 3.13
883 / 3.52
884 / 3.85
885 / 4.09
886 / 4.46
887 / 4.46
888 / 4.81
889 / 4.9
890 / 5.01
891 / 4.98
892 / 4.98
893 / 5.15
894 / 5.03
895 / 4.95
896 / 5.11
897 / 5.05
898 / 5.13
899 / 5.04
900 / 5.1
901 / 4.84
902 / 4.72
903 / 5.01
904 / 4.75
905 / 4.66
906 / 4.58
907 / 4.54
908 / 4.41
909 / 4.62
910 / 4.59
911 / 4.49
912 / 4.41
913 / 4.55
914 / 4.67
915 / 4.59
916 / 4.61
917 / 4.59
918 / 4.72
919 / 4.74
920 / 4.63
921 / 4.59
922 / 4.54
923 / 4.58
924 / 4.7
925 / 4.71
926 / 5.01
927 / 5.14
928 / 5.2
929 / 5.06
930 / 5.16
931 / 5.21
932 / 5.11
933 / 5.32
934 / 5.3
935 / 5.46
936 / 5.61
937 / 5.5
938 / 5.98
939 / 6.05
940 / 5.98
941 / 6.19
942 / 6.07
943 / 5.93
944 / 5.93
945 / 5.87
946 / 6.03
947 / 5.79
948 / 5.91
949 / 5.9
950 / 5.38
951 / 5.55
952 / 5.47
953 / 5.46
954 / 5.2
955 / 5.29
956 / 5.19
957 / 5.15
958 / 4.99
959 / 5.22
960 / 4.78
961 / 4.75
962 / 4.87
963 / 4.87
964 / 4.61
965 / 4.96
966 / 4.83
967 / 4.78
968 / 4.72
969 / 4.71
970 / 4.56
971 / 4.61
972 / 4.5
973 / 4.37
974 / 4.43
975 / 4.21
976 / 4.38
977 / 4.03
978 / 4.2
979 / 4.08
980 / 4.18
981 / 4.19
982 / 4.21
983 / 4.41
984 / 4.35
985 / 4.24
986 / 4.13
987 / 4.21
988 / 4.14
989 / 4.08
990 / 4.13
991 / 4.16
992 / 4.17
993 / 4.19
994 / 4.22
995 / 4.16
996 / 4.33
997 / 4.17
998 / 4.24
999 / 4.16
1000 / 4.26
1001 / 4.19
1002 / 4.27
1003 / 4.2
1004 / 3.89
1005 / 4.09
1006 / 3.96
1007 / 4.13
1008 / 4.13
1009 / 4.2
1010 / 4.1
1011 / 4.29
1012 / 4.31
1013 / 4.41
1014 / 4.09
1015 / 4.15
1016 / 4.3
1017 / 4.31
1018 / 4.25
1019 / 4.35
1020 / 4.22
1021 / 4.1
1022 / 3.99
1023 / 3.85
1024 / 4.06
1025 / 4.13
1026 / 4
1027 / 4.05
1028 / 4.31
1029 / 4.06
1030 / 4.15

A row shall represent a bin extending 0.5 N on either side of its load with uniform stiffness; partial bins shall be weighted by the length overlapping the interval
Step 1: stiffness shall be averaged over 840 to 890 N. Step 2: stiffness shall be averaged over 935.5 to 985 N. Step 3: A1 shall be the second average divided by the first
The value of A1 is 1.41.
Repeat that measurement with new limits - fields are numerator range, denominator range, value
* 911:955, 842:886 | 1.52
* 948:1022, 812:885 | 1.33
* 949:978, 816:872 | 1.36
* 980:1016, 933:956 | 0.73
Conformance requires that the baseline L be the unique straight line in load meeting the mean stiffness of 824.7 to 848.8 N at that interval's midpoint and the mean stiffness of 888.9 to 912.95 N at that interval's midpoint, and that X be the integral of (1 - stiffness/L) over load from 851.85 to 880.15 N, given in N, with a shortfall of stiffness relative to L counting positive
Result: 6.2 N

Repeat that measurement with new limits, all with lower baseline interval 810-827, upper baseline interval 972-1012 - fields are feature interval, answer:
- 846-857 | -3.2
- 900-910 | -3.4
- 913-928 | -4.5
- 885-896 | -4.8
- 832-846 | -4.3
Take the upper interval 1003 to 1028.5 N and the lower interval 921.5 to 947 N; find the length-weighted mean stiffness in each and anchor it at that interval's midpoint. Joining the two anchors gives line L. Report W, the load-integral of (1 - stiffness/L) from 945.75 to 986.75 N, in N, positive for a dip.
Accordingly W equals 1.1 N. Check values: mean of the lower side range 5.43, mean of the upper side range 4.15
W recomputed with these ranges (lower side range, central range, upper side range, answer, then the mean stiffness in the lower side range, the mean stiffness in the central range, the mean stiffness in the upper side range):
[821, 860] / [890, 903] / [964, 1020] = -3.5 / 3.74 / 5.01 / 4.28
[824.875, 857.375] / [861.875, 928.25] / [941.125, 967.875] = 6.0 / 3.82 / 4.16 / 5.34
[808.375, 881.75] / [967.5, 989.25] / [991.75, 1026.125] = -1.6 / 3.35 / 4.32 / 4.17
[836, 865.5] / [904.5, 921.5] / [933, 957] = 1.6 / 3.91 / 4.59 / 5.68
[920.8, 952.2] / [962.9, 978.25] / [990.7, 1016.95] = 0.9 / 5.45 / 4.55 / 4.19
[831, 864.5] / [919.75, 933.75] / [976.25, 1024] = -3.1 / 3.9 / 4.94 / 4.18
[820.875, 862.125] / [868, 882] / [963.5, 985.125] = 4.7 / 3.74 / 2.59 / 4.44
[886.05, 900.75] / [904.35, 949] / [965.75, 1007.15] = -4.1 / 4.96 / 5.13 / 4.27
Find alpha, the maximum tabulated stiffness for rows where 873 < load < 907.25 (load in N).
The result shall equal 5.15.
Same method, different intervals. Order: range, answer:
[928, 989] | 6.19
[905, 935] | 5.46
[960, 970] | 4.96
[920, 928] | 5.2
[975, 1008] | 4.41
